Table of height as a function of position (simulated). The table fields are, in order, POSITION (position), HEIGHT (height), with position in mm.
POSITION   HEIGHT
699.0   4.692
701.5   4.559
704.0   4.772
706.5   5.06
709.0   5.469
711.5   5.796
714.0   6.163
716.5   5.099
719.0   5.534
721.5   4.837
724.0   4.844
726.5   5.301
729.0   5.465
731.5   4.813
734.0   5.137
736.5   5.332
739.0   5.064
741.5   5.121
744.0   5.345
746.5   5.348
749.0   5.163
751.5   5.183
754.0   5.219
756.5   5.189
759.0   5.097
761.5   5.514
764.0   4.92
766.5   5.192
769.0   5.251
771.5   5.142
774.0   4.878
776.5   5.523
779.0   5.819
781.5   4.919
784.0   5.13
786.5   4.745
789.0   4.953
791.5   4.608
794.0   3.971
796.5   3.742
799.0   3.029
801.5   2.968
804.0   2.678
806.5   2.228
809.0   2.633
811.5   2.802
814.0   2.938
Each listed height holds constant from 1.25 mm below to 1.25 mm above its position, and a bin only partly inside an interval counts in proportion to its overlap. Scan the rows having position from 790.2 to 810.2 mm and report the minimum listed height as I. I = 2.228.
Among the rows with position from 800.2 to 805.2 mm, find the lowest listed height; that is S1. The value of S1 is 2.678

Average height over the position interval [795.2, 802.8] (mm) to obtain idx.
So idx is 3.25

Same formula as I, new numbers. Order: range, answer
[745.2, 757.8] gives 5.163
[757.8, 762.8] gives 5.097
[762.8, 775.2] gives 4.878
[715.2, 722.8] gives 4.837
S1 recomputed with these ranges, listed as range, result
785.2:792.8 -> 4.608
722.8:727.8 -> 4.844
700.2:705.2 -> 4.559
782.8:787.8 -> 4.745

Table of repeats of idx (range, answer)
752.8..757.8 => 5.2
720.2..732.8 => 5.05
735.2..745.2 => 5.21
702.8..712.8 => 5.28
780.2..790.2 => 4.94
